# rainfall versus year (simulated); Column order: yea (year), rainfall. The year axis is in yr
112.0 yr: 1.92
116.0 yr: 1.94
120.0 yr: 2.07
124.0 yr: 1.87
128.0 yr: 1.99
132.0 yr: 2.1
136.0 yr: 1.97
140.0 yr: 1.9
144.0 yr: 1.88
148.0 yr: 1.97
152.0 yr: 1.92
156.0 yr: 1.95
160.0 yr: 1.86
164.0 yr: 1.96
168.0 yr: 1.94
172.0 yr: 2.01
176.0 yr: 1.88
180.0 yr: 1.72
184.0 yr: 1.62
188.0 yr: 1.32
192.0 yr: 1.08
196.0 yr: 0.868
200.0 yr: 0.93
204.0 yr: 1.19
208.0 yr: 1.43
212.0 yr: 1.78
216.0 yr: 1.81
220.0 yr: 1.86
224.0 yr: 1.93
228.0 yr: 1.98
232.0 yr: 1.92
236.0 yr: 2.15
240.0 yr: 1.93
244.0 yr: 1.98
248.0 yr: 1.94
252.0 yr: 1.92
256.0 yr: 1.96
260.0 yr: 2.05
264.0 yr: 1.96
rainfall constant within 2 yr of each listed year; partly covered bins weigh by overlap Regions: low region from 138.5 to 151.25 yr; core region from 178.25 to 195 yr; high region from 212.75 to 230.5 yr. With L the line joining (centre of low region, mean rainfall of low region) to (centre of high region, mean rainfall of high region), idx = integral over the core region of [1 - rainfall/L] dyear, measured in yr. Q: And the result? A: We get 4.4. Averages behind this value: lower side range 1.92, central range 1.4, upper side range 1.89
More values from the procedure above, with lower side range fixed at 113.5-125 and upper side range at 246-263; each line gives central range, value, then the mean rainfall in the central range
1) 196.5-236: 6.49 yr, 1.64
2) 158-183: 1.05 yr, 1.88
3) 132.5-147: 0.20 yr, 1.94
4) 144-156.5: 0.20 yr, 1.94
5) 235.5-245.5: -0.18 yr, 2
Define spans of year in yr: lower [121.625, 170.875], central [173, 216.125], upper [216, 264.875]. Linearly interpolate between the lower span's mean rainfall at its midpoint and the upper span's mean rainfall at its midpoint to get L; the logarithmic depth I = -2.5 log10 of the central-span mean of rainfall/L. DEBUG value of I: 0.35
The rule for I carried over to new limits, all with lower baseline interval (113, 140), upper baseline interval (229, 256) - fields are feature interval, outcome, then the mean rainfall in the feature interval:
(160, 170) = 0.026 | 1.93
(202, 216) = 0.287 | 1.52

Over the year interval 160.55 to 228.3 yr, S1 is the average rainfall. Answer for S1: 1.6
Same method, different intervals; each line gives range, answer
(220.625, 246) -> 1.98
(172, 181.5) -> 1.85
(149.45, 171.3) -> 1.93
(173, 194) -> 1.55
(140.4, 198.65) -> 1.71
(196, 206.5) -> 1.04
